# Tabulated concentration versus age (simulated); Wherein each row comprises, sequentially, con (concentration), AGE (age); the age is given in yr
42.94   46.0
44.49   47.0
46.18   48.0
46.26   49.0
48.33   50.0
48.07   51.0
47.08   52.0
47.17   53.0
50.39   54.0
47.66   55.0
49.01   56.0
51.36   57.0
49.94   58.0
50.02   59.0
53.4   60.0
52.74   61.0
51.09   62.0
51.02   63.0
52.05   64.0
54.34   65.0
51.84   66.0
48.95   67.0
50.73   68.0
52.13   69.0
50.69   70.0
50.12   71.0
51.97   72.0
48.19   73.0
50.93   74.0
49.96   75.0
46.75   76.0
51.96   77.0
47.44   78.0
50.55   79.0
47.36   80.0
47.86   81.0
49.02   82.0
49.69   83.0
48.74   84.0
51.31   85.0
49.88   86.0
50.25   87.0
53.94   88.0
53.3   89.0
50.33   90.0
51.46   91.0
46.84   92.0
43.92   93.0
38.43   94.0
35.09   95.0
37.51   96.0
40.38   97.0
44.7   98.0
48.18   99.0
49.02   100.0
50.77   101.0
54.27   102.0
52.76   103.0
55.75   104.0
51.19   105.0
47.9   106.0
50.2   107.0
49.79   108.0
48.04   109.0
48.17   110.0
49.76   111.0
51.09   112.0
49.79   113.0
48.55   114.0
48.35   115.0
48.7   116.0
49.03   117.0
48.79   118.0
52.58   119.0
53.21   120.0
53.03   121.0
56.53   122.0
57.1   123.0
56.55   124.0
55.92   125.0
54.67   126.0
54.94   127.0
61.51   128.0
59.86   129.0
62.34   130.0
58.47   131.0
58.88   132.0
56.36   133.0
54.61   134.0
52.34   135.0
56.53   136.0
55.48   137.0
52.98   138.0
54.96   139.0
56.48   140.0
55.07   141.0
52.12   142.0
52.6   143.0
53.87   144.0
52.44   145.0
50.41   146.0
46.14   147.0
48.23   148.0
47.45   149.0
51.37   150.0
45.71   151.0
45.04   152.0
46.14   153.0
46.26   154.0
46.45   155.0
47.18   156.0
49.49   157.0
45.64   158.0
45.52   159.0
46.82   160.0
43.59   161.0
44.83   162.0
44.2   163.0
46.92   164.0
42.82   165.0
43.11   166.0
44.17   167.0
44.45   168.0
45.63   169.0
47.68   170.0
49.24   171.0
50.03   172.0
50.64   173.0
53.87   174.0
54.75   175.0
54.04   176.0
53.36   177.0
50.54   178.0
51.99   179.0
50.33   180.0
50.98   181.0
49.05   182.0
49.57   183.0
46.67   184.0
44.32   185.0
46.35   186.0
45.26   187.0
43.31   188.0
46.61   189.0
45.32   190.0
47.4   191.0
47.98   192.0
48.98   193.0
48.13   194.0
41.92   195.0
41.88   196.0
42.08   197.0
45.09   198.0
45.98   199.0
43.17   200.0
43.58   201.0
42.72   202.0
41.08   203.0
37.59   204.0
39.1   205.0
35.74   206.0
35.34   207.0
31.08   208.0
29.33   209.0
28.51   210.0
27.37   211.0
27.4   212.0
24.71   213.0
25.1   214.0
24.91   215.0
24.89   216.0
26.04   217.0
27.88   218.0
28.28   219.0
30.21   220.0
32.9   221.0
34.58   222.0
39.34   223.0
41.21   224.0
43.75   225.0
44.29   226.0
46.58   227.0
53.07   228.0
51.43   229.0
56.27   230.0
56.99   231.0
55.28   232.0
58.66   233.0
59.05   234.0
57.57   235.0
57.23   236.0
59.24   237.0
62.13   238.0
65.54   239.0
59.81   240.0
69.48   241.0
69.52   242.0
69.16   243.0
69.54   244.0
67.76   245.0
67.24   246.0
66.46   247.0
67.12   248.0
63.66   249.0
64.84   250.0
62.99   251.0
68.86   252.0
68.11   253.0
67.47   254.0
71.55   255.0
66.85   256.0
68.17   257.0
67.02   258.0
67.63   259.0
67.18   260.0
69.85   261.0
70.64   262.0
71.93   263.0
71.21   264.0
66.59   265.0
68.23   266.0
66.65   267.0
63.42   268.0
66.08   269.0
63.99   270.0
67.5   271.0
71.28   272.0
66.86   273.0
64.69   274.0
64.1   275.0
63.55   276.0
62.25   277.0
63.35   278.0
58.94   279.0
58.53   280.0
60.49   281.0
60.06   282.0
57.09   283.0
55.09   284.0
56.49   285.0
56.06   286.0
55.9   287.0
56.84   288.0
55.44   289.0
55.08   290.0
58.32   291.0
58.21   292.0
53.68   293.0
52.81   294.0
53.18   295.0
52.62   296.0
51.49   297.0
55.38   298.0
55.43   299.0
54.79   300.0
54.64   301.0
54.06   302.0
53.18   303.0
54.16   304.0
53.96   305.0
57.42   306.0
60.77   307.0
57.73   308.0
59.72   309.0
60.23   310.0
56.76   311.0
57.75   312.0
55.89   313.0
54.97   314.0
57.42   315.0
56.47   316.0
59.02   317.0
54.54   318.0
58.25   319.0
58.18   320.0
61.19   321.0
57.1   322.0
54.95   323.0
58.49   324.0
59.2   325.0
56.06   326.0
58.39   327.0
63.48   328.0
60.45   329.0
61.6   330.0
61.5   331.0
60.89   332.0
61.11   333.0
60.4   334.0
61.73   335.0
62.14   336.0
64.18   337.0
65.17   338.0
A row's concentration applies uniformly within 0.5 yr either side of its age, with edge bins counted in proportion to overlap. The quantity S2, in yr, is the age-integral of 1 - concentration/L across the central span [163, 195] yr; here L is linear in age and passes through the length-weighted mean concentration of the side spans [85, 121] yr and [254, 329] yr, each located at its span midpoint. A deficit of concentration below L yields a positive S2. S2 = 3.2 yr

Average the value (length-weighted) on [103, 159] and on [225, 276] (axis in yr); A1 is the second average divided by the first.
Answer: 1.23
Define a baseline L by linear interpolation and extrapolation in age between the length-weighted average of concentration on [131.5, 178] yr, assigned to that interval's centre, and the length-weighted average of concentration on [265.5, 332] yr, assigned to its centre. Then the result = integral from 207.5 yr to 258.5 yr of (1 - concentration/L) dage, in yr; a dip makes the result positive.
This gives 3.5 yr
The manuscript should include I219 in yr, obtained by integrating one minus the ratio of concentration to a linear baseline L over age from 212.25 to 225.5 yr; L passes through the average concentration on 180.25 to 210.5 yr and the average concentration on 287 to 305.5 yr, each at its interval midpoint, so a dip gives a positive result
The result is 4.26 yr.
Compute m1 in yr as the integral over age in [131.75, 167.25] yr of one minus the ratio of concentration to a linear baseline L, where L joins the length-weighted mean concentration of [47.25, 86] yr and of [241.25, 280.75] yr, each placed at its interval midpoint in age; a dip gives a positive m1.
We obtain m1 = 4.6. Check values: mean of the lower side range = 49.8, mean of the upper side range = 66.7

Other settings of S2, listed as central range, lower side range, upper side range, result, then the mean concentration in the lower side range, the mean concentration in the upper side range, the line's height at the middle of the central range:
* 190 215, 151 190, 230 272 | 7.4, 47.5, 65.5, 54.7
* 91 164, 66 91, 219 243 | 0.6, 50.1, 52.2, 50.8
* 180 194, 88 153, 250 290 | 2.4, 51.2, 64.2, 57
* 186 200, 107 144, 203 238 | -0.4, 53.7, 40.1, 44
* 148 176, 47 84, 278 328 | 2.9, 49.7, 56.7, 52.6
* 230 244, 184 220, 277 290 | -4.5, 37.9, 57.9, 46.5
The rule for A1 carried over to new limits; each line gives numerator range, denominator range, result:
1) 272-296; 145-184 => 1.22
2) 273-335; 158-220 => 1.37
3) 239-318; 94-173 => 1.23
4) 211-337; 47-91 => 1.14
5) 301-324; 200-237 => 1.43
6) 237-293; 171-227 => 1.56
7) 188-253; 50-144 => 0.93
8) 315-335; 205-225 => 1.92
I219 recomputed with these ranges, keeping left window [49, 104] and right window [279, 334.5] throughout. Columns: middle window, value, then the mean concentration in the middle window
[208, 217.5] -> 4.8 yr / 26.7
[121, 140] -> -2.1 yr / 56.6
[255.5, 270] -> -3.2 yr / 67.8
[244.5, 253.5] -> -1.8 yr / 66.3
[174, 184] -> 0.2 yr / 51.5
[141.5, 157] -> 0.9 yr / 48.8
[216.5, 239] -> 3.1 yr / 46.9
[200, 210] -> 3.1 yr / 37.1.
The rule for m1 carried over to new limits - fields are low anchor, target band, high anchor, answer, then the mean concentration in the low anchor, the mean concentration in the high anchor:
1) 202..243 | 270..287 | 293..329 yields -3.3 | 43.3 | 56.6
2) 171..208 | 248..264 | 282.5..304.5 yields -5.0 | 46.1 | 55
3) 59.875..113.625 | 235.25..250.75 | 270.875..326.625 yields -2.7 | 49.3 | 57.8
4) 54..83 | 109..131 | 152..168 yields -2.7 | 50.3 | 45.5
